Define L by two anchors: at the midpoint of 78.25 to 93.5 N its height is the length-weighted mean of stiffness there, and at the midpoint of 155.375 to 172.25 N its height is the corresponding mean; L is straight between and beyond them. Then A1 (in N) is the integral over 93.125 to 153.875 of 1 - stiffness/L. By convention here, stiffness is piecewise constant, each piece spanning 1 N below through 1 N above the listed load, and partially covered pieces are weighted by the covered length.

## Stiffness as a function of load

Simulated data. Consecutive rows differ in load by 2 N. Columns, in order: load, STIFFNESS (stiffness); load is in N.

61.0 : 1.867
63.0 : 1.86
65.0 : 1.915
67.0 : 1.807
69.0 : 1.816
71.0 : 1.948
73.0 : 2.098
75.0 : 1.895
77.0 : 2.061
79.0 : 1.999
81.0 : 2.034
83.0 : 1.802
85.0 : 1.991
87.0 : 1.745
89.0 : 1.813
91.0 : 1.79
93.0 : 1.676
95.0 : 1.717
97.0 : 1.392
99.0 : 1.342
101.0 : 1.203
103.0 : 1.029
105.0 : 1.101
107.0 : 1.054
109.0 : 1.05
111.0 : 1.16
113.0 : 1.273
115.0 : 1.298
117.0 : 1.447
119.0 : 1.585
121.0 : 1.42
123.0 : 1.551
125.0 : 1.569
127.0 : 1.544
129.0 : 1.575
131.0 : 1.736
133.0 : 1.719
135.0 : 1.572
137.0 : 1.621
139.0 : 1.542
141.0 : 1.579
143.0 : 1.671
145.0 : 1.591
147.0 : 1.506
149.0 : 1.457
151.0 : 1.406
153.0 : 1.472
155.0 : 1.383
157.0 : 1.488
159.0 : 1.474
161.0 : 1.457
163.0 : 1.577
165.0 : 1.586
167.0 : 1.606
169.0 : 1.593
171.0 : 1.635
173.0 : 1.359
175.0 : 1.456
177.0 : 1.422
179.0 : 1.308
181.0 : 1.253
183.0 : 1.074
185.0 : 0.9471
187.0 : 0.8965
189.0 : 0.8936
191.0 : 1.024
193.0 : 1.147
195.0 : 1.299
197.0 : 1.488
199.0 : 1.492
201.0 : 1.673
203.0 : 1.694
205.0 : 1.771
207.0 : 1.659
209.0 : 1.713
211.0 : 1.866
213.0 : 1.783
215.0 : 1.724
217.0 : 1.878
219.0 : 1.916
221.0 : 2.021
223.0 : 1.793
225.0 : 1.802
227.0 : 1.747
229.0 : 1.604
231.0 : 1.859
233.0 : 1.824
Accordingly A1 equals 9.16 N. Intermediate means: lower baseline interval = 1.86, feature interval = 1.44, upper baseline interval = 1.54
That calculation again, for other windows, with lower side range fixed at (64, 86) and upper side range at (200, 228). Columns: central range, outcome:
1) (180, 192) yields 5.31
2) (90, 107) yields 4.72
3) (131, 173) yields 7.02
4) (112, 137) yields 4.76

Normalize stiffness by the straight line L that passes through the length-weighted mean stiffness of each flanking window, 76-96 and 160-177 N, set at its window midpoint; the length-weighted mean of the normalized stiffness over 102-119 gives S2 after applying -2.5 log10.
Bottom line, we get 0.42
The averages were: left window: 1.86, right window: 1.53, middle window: 1.2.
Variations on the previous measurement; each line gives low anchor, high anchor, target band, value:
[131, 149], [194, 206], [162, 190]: 0.19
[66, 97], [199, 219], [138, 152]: 0.18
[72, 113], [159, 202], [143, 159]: -0.04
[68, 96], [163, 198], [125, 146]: -0.03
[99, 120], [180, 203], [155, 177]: -0.23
